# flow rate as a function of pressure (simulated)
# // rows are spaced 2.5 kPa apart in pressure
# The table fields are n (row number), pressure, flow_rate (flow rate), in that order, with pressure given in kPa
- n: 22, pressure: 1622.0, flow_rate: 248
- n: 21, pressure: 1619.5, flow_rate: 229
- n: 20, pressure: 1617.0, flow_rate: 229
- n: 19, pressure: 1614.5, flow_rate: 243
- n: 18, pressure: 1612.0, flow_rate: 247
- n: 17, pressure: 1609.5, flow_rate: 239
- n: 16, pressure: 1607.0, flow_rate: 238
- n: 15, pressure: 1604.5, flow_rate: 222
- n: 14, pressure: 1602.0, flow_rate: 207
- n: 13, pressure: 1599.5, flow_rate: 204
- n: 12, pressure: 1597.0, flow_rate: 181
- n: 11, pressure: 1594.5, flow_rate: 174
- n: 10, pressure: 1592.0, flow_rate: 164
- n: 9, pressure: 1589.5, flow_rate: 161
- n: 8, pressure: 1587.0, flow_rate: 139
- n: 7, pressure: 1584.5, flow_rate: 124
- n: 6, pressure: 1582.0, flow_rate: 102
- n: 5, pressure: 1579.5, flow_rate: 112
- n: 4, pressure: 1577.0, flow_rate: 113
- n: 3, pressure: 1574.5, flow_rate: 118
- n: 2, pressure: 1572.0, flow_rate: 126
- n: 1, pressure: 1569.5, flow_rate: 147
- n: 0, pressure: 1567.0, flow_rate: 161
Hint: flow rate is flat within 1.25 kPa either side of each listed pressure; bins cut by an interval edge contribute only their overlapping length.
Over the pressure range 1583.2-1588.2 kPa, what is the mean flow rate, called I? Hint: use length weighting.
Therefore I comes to 131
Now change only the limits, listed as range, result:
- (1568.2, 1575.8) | 130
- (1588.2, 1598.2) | 170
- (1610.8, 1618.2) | 240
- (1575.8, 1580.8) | 112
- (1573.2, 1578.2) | 116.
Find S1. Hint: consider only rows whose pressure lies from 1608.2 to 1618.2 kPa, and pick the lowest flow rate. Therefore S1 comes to 229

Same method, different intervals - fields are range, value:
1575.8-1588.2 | 102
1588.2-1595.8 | 161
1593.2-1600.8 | 174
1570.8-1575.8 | 118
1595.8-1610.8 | 181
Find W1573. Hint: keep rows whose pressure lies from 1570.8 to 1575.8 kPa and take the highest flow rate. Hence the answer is 126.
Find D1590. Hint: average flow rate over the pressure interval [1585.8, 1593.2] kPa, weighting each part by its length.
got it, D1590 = 155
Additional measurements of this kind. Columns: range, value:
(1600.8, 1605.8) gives 215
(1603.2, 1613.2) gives 236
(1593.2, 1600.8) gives 186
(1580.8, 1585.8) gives 113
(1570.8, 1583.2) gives 114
